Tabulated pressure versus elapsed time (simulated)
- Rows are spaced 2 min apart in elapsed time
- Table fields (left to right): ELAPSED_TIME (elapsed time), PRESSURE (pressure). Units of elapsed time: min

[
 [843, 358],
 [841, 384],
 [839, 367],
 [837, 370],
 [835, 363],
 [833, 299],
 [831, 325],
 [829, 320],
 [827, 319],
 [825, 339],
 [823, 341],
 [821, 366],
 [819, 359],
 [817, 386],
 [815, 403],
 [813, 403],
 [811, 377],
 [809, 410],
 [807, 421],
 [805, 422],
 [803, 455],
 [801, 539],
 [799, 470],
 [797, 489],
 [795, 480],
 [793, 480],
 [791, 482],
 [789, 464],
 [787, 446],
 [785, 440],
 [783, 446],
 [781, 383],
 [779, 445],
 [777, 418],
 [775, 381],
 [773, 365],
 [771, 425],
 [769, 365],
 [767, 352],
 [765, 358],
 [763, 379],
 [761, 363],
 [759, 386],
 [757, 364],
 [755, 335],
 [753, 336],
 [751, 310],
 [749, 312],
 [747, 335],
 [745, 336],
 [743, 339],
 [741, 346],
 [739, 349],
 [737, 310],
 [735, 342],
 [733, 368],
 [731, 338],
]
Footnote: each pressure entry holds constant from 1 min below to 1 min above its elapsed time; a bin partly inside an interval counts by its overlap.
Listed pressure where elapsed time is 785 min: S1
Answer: 440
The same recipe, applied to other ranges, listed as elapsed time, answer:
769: 365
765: 358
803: 455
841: 384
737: 310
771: 425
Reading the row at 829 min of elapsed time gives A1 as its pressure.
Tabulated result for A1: 320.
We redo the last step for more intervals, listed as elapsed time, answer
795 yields 480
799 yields 470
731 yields 338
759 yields 386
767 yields 352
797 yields 489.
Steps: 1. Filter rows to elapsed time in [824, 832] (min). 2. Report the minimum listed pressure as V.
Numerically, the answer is 319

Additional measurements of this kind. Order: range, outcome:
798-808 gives 421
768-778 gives 365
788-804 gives 455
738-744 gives 339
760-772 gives 352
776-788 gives 383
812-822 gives 359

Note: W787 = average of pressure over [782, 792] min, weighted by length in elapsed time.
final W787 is 456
